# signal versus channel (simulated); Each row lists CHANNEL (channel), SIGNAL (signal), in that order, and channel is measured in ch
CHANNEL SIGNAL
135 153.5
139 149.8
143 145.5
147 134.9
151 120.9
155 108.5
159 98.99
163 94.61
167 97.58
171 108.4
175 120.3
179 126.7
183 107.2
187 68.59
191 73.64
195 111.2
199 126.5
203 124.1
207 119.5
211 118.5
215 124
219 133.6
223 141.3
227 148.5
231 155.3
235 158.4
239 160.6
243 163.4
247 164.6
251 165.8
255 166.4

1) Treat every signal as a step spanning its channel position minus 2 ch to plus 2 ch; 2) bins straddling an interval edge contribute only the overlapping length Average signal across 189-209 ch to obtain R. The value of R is 111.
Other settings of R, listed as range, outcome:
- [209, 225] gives 129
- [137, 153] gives 138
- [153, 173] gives 102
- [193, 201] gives 119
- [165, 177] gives 109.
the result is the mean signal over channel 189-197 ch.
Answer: 92.4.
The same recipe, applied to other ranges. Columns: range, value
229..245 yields 159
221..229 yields 145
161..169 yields 96.1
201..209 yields 122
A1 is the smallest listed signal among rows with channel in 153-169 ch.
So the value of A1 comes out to 94.61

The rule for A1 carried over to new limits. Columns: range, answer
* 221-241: 141.3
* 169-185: 107.2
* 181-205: 68.59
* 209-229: 118.5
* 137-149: 134.9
